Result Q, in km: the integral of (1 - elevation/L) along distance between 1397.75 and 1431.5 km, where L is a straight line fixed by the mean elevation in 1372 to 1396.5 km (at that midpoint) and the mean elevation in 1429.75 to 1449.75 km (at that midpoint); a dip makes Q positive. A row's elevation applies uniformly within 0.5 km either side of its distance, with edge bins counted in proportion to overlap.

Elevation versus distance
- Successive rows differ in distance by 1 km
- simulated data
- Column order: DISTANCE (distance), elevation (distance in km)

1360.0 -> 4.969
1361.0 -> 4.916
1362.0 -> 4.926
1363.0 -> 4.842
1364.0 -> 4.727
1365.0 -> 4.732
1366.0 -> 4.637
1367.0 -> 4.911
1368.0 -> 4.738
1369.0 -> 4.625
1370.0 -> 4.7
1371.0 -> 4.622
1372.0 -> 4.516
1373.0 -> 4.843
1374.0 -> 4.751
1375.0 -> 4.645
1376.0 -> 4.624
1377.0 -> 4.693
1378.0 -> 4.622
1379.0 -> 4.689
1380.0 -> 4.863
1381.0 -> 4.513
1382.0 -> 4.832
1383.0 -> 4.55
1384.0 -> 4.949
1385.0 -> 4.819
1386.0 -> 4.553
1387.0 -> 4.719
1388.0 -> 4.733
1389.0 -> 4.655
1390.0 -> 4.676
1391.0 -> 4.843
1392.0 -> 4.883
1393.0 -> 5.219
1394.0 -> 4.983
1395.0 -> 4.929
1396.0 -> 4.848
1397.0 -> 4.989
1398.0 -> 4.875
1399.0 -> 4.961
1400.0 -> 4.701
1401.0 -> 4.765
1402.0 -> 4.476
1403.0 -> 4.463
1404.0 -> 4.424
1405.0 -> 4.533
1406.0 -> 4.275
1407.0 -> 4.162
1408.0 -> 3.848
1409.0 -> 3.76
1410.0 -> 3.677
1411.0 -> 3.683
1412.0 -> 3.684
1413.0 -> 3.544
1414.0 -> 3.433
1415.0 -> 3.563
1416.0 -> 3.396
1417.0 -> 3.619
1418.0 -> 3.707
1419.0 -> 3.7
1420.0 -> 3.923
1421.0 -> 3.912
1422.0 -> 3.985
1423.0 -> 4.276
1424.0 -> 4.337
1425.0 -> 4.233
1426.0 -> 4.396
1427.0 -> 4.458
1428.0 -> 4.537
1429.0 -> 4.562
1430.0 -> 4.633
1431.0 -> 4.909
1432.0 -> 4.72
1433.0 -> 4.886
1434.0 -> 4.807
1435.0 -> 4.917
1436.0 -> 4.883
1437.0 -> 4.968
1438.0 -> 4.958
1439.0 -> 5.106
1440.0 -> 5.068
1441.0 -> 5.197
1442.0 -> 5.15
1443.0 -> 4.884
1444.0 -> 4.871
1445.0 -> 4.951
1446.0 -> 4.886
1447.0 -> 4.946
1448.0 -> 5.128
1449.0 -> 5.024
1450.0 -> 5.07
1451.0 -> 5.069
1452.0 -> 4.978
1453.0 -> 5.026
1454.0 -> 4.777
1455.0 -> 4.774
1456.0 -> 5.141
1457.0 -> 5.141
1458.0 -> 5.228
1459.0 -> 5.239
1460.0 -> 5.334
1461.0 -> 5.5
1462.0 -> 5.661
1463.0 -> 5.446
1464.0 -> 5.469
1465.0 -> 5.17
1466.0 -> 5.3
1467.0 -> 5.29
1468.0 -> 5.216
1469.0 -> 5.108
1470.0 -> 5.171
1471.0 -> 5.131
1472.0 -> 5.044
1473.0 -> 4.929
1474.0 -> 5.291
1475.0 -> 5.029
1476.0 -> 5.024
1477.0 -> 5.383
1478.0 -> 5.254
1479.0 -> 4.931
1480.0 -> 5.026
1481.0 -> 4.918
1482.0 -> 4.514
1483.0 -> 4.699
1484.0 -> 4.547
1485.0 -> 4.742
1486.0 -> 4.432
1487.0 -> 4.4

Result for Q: 4.9 km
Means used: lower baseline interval 4.76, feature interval 4.15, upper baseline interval 4.95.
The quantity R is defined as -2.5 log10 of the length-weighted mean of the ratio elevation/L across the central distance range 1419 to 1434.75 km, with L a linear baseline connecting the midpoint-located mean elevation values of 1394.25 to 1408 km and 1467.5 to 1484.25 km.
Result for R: 0.08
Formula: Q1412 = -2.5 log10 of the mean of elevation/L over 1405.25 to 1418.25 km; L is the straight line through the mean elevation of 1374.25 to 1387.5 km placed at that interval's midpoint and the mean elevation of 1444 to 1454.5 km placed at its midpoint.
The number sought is 0.278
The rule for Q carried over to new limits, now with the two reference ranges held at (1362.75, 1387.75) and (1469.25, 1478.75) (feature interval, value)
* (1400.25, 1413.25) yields 1.9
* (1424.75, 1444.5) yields 0.6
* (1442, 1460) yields 0.0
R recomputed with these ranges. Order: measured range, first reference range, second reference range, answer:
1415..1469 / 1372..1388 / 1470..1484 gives 0.02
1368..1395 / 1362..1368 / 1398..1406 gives -0.01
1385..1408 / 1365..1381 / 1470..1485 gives 0.01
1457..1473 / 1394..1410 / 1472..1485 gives -0.08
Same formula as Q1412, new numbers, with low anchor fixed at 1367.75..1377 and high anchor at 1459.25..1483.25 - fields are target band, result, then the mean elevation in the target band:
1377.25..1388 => 0.00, 4.71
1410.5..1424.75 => 0.28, 3.78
